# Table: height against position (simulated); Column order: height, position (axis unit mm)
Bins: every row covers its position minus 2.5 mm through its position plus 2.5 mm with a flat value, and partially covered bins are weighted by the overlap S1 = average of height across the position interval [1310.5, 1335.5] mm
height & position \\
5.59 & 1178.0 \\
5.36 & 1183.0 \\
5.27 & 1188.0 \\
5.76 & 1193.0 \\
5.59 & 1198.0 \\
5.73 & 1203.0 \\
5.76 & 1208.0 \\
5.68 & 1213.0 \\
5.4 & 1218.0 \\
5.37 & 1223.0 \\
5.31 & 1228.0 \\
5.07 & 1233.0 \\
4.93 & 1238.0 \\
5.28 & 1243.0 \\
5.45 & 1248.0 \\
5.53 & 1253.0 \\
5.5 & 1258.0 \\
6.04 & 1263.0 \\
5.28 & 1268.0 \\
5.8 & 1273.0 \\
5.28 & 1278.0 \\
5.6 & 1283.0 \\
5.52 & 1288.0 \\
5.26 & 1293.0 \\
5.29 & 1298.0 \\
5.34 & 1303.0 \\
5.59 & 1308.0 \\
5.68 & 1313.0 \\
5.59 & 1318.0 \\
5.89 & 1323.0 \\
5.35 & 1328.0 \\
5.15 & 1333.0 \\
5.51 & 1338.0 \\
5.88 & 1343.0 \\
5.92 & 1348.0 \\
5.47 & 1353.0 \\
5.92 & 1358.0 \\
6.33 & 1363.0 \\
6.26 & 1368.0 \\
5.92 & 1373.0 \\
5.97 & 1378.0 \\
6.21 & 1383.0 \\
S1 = 5.53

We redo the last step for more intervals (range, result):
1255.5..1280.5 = 5.58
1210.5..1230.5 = 5.44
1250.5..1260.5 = 5.52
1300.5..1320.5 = 5.55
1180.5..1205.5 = 5.54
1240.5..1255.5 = 5.42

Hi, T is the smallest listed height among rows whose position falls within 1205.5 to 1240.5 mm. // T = 4.93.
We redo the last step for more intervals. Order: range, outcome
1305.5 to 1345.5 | 5.15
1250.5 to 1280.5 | 5.28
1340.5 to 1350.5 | 5.88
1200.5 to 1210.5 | 5.73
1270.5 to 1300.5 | 5.26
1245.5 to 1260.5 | 5.45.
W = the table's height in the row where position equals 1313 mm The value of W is 5.68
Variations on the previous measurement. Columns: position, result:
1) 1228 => 5.31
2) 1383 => 6.21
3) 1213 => 5.68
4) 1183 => 5.36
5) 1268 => 5.28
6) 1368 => 6.26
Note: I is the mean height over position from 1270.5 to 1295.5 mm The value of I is 5.49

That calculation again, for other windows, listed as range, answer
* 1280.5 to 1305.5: 5.4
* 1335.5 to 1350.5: 5.77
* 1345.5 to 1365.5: 5.91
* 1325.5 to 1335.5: 5.25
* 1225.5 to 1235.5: 5.19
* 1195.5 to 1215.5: 5.69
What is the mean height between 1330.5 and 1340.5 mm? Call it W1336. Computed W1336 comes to 5.33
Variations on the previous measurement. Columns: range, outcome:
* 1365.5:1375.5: 6.09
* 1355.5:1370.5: 6.17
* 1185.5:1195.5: 5.51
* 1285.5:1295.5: 5.39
